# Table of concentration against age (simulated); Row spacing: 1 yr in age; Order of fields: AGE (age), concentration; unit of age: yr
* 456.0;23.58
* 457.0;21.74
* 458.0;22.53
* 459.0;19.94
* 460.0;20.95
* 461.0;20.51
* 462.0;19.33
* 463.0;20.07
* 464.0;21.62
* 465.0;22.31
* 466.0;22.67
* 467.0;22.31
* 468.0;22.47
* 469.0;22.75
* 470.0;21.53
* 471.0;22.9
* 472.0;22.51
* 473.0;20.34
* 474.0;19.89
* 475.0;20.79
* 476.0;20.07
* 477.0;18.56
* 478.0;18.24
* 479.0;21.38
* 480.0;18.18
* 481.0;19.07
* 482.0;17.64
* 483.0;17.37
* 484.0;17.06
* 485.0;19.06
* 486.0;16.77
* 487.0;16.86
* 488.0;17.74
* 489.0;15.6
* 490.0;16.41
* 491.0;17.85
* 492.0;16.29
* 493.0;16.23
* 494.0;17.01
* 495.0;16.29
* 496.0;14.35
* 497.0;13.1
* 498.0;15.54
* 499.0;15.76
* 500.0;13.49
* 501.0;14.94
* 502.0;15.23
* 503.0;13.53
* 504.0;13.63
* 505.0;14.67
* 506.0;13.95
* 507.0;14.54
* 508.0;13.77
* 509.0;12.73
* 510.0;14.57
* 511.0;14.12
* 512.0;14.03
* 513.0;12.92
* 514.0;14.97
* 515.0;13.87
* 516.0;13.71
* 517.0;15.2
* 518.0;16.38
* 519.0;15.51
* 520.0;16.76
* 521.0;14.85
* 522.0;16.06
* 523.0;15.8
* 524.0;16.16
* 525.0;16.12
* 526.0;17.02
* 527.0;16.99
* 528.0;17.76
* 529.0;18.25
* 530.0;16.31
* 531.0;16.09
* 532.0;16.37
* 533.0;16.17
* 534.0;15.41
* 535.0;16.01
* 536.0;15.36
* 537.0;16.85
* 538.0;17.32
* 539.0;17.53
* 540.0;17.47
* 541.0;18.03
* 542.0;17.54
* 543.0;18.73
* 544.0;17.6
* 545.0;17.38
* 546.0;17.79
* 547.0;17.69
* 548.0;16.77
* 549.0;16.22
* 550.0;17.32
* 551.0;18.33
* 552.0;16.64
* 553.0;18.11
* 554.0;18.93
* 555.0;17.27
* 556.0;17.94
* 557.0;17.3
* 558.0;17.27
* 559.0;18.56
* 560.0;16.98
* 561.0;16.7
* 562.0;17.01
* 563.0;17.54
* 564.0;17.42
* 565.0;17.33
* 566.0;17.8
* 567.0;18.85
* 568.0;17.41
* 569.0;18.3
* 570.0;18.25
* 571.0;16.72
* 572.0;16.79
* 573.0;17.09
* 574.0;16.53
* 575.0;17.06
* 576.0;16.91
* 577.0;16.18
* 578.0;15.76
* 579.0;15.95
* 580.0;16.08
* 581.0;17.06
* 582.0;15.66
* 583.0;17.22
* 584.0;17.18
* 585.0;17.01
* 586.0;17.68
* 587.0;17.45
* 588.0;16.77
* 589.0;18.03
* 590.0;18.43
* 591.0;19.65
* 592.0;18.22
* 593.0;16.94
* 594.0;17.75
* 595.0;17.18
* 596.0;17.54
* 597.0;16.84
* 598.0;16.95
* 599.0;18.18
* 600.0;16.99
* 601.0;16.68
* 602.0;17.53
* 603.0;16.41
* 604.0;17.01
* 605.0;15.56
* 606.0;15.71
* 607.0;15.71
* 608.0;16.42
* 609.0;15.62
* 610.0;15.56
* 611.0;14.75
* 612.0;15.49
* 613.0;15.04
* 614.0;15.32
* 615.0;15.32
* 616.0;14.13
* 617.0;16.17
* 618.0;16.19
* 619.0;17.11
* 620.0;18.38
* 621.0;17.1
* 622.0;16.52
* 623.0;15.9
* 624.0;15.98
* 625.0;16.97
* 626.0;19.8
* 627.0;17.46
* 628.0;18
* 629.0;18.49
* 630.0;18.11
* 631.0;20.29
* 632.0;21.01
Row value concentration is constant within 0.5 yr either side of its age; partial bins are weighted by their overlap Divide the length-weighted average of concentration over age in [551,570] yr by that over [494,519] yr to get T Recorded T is 1.22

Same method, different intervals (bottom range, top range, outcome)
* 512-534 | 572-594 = 1.08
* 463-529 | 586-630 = 0.99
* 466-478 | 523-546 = 0.80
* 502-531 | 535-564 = 1.15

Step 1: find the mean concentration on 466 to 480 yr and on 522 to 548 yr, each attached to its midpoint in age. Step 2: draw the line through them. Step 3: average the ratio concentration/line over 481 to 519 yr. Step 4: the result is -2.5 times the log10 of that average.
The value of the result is 0.24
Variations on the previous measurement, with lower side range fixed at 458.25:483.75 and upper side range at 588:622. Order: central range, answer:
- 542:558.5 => 0.04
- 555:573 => 0.02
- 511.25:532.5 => 0.21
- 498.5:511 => 0.34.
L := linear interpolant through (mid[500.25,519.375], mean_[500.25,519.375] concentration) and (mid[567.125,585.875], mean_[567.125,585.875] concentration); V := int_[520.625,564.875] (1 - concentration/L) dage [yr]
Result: -4.2 yr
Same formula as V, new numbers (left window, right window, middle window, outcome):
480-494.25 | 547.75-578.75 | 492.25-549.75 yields 5.03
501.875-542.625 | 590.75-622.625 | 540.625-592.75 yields -4.19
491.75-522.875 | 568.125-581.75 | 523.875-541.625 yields -1.38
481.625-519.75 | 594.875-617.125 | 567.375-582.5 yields -0.84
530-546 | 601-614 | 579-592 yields -0.88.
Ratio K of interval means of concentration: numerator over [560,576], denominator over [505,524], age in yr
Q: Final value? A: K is 1.18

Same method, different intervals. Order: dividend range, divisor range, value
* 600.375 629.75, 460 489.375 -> 0.83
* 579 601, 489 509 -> 1.15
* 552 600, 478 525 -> 1.10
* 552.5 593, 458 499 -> 0.91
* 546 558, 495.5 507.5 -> 1.22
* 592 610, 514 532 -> 1.05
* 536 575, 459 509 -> 0.97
